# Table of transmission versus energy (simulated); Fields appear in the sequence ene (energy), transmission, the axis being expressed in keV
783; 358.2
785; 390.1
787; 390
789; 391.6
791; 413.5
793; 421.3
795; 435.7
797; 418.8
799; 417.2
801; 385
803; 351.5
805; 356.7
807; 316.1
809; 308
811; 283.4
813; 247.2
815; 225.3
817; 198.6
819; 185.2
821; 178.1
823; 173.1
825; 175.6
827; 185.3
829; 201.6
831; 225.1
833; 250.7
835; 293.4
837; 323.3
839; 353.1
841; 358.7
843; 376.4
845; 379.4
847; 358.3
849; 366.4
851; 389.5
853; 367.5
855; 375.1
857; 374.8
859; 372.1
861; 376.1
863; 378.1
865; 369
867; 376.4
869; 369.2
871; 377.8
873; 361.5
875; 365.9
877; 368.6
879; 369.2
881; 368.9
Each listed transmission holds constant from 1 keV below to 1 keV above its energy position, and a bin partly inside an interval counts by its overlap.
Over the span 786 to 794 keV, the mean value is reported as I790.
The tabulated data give 404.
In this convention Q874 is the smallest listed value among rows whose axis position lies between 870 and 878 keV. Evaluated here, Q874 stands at 361.5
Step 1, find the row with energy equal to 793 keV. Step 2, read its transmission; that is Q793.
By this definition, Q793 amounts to 421.3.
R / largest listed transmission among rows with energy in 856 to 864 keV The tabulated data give 378.1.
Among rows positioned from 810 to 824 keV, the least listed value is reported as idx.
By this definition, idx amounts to 173.1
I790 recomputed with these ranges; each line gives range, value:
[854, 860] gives 374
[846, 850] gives 362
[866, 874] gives 371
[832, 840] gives 305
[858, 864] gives 375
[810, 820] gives 228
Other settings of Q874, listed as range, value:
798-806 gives 351.5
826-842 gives 185.3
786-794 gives 390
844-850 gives 358.3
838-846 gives 353.1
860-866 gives 369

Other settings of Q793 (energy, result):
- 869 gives 369.2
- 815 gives 225.3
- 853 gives 367.5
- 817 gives 198.6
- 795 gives 435.7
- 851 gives 389.5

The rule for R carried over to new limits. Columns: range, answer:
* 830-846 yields 379.4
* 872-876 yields 365.9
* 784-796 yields 435.7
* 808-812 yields 308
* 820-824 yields 178.1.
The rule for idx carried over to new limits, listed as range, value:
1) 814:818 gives 198.6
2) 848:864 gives 366.4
